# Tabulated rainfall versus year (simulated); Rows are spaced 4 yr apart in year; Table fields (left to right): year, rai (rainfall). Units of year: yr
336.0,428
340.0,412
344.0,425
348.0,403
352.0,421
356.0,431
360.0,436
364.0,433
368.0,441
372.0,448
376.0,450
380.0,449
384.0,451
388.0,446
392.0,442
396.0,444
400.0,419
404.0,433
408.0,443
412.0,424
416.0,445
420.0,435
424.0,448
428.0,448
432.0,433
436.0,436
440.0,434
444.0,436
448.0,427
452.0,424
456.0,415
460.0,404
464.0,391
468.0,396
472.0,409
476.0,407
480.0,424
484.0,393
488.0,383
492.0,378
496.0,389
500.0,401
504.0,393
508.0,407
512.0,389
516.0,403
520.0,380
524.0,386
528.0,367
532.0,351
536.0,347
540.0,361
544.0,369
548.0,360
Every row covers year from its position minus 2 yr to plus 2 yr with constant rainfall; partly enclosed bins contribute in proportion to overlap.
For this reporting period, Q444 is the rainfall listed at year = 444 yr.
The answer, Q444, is 436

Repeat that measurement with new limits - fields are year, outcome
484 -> 393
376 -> 450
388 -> 446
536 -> 347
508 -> 407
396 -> 444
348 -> 403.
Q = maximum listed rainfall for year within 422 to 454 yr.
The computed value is 448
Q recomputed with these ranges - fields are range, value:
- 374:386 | 451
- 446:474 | 427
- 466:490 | 424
